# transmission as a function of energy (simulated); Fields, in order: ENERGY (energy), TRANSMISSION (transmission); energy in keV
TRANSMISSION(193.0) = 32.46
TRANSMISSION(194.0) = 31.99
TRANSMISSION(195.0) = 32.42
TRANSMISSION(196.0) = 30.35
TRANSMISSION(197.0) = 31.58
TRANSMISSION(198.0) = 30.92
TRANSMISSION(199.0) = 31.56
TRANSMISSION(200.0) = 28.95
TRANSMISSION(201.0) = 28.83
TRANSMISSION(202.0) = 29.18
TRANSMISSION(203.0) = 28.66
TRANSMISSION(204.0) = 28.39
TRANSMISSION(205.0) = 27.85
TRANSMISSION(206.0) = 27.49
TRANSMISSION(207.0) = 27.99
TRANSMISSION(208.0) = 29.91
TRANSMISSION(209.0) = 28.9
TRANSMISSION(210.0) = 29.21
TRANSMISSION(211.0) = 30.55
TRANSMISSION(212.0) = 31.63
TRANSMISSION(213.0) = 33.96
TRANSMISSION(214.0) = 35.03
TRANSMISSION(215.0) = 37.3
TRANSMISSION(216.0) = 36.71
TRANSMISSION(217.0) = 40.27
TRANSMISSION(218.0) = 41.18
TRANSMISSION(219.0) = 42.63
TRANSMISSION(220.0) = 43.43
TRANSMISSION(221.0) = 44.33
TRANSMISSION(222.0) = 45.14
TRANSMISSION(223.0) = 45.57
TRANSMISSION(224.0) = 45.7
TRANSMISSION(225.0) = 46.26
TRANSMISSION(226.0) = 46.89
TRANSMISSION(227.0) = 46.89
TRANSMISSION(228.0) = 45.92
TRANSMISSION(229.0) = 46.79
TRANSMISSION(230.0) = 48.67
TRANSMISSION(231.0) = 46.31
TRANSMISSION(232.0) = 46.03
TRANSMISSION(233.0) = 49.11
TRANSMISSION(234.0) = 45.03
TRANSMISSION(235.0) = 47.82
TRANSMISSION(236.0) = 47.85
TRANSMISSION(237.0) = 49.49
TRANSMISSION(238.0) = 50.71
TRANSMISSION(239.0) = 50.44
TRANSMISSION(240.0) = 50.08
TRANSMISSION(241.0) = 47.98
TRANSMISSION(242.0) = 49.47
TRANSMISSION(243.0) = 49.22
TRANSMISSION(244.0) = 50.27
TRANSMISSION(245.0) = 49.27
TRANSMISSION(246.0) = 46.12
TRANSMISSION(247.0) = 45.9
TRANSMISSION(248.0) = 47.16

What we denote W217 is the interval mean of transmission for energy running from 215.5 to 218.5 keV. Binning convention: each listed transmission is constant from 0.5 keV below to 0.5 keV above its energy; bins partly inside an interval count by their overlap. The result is 39.4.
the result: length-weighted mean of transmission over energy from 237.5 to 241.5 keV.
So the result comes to 49.8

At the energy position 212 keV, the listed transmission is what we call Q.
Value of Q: 31.63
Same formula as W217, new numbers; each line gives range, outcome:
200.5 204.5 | 28.8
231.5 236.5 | 47.2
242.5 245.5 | 49.6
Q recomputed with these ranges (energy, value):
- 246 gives 46.12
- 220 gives 43.43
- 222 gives 45.14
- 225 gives 46.26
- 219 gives 42.63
